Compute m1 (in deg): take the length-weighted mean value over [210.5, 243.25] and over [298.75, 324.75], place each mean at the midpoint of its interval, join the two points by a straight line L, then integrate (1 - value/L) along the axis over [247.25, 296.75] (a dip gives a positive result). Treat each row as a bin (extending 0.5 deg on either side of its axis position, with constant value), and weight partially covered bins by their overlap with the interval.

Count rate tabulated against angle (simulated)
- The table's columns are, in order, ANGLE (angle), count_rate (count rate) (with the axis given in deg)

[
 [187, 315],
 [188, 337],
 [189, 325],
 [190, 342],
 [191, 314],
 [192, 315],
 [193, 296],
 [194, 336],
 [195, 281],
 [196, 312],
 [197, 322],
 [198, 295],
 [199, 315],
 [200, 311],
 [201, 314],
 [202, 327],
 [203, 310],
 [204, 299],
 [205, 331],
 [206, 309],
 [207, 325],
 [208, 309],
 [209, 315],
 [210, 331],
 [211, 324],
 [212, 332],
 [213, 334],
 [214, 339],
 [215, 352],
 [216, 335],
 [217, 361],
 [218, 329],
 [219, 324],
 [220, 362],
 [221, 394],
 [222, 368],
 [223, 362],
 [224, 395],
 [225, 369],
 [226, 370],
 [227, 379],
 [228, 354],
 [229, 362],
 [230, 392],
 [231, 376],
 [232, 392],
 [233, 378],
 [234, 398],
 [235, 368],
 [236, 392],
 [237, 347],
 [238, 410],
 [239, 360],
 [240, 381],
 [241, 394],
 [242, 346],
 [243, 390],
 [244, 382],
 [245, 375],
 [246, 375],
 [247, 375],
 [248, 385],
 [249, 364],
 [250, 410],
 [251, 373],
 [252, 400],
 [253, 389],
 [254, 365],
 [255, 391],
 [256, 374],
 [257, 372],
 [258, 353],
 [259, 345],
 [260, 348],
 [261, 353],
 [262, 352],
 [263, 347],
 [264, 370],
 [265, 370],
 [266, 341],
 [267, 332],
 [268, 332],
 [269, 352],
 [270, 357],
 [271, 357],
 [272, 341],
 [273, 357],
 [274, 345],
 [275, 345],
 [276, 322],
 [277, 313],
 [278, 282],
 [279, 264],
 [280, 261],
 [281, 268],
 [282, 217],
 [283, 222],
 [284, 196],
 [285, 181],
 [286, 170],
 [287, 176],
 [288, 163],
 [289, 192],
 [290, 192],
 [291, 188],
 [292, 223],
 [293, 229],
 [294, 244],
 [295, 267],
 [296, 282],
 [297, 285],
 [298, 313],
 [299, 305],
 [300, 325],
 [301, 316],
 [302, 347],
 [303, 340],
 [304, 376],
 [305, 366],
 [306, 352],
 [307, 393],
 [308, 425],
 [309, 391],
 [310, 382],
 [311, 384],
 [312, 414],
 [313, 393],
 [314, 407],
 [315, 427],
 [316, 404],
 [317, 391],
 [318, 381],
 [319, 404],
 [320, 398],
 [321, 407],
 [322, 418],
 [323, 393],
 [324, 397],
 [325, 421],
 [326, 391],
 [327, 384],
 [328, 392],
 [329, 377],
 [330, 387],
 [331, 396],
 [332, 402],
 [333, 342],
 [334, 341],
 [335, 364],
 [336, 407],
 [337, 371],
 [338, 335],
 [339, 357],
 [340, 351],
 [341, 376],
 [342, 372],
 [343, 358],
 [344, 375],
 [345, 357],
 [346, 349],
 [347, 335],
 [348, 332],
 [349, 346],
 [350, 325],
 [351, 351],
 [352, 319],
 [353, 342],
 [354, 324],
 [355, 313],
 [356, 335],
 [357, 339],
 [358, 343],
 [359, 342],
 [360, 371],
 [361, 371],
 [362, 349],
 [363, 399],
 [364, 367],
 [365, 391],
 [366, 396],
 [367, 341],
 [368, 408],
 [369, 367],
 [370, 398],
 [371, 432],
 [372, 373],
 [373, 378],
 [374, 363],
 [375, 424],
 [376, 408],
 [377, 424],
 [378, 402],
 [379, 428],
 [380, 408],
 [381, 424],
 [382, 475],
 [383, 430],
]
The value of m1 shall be 9.1 deg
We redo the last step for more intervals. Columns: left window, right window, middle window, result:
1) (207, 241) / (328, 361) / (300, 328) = -2.48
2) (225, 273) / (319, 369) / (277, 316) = 7.71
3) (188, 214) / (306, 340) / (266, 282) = 1.82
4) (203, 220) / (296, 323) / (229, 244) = -1.76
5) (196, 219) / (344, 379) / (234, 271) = -3.65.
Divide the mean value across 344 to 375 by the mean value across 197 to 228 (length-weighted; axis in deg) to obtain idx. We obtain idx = 1.07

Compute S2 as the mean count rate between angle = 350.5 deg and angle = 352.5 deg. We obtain 335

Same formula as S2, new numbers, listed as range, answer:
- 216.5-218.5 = 345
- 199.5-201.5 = 312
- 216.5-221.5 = 354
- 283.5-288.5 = 177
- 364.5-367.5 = 376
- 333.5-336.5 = 371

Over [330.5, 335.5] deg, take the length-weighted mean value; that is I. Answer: 369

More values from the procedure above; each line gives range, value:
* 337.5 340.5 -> 348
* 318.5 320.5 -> 401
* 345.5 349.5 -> 340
